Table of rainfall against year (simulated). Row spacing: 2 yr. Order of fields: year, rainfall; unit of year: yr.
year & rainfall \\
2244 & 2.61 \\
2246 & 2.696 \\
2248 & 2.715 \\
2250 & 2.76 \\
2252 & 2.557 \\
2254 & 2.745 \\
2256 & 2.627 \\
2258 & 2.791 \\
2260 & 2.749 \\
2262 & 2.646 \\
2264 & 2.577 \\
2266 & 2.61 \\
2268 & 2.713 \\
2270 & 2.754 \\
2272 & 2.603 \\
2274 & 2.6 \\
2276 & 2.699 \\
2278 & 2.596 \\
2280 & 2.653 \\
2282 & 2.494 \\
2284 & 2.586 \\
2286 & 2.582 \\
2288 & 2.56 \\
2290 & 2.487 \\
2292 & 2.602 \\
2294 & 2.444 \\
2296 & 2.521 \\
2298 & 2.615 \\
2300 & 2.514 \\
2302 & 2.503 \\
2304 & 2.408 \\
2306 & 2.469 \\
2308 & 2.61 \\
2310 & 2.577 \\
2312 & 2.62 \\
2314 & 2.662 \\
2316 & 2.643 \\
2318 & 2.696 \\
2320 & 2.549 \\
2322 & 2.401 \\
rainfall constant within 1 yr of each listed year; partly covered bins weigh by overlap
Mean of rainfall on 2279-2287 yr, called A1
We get 2.58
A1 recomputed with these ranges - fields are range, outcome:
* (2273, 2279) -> 2.63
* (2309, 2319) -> 2.64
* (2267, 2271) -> 2.73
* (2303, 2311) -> 2.52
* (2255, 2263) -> 2.7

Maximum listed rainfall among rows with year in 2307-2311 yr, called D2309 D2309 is 2.61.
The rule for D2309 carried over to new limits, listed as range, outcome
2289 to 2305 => 2.615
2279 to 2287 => 2.653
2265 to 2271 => 2.754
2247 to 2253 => 2.76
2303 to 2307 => 2.469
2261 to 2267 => 2.646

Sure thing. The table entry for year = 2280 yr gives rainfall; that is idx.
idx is 2.653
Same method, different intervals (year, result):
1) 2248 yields 2.715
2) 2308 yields 2.61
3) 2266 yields 2.61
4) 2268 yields 2.713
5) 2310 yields 2.577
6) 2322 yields 2.401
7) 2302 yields 2.503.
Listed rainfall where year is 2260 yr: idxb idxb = 2.749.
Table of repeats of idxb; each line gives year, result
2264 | 2.577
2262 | 2.646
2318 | 2.696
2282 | 2.494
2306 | 2.469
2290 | 2.487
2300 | 2.514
